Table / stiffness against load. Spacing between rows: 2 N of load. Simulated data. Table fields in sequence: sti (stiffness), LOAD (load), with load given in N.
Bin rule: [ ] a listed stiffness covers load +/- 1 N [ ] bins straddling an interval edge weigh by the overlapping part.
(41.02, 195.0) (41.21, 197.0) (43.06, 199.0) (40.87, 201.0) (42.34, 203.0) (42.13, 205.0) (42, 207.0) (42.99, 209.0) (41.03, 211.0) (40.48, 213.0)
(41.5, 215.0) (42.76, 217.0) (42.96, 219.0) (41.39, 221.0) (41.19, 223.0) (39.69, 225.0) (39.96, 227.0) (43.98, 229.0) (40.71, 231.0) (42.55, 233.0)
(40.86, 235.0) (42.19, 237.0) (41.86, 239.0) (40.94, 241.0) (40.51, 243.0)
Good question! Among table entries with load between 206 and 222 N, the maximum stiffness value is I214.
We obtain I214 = 42.99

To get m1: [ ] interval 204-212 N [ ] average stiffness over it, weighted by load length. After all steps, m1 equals 42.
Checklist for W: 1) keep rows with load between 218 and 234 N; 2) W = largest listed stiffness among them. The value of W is 43.98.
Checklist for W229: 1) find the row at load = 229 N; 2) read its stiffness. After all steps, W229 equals 43.98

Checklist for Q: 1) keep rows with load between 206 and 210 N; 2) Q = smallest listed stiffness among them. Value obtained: 42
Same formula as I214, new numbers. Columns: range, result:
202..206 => 42.34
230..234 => 42.55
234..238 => 42.19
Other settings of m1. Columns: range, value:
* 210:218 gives 41.4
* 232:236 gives 41.7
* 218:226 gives 41.3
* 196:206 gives 41.9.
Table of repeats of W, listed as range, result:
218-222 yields 42.96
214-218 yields 42.76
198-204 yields 43.06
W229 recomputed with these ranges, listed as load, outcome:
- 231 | 40.71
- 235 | 40.86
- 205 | 42.13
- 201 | 40.87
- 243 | 40.51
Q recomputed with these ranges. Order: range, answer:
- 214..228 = 39.69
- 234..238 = 40.86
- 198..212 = 40.87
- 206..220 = 40.48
